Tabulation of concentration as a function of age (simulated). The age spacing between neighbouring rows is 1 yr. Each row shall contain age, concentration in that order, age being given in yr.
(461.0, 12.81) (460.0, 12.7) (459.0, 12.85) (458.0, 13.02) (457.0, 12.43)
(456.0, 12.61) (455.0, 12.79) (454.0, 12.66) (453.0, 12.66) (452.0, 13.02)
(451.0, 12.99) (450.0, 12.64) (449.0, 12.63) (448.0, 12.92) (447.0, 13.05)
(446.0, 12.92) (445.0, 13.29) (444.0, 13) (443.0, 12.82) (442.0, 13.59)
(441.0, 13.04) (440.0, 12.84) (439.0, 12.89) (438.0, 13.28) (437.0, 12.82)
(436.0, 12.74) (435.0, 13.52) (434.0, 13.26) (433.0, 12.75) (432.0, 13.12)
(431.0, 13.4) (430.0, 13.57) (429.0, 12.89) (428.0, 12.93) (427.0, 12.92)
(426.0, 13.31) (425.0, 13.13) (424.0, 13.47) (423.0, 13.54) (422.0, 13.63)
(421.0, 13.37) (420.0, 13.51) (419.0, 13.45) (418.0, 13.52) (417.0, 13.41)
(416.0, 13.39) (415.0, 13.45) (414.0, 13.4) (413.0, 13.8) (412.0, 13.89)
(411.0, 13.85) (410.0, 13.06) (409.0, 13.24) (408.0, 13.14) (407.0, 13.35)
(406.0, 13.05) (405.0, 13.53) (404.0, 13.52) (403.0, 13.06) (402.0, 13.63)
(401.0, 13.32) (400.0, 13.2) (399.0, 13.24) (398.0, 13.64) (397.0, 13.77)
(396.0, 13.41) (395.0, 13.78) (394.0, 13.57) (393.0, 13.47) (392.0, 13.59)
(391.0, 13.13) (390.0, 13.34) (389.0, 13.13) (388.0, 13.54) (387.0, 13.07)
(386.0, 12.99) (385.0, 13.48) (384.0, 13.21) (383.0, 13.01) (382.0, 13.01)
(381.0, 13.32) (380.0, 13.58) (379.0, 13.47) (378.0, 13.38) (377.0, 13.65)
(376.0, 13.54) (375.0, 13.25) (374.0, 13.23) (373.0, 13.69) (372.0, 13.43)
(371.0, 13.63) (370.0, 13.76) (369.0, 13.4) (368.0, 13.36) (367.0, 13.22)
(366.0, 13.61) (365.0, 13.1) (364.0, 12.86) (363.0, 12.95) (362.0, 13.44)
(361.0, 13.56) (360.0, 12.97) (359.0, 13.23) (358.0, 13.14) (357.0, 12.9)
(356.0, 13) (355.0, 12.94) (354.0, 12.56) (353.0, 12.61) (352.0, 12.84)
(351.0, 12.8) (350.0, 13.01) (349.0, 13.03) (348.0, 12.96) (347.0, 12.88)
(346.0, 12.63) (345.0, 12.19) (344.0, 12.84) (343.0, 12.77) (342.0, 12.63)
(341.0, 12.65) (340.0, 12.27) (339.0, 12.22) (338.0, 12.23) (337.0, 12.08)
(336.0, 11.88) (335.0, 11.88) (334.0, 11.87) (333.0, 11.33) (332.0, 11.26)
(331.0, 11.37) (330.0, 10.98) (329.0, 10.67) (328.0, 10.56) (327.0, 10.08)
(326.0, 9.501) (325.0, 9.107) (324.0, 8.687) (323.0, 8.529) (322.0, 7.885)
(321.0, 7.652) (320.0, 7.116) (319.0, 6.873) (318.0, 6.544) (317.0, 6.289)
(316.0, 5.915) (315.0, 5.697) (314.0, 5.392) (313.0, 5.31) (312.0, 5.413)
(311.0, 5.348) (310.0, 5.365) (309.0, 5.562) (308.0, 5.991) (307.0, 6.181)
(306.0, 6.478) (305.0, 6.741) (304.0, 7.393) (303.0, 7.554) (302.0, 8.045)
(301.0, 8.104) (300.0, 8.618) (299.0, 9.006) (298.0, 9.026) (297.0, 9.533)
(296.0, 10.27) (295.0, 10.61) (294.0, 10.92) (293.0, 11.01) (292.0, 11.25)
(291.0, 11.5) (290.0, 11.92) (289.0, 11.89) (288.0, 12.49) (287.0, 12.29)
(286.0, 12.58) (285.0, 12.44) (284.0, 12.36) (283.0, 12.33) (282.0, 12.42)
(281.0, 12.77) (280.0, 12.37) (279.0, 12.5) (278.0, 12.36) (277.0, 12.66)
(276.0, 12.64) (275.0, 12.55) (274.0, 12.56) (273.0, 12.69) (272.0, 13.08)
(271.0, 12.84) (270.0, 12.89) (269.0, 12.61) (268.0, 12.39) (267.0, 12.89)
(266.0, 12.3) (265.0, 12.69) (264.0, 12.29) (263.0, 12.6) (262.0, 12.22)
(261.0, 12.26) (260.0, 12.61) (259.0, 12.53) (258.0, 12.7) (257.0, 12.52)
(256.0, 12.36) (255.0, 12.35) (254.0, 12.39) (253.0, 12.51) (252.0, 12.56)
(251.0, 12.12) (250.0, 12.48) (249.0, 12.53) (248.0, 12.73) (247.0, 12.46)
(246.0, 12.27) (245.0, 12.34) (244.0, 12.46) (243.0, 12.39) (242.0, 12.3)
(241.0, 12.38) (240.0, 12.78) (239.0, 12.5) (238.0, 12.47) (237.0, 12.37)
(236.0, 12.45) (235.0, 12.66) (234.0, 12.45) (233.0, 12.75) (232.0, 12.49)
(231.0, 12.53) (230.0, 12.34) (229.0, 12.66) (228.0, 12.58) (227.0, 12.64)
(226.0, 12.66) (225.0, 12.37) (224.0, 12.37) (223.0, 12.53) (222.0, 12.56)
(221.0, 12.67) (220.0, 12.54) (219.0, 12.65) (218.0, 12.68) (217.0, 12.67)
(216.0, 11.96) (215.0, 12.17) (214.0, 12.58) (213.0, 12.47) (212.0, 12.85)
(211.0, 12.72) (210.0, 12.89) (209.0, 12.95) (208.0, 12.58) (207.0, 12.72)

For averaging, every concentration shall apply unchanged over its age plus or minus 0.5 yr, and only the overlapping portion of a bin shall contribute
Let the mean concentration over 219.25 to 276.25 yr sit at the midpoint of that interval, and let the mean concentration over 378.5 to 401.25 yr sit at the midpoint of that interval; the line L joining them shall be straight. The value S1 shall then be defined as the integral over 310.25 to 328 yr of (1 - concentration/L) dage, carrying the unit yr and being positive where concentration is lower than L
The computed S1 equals 7.9 yr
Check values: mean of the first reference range 12.5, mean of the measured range 7.21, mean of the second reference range 13.4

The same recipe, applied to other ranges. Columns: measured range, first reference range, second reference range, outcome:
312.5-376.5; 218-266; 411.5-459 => 7.0 yr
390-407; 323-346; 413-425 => -0.6 yr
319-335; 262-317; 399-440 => 2.0 yr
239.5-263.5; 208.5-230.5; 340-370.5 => 0.4 yr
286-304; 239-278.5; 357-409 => 3.6 yr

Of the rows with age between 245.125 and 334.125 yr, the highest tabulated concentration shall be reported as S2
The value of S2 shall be 13.08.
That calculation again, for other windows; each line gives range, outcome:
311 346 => 12.84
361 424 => 13.89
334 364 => 13.56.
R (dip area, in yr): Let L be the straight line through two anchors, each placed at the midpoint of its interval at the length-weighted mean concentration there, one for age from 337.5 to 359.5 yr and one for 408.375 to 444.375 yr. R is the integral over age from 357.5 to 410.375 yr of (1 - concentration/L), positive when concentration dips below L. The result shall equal -1.5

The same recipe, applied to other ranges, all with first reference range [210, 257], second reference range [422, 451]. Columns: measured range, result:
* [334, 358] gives 0.4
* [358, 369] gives -0.3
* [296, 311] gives 6.2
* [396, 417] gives -0.7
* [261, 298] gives 1.5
